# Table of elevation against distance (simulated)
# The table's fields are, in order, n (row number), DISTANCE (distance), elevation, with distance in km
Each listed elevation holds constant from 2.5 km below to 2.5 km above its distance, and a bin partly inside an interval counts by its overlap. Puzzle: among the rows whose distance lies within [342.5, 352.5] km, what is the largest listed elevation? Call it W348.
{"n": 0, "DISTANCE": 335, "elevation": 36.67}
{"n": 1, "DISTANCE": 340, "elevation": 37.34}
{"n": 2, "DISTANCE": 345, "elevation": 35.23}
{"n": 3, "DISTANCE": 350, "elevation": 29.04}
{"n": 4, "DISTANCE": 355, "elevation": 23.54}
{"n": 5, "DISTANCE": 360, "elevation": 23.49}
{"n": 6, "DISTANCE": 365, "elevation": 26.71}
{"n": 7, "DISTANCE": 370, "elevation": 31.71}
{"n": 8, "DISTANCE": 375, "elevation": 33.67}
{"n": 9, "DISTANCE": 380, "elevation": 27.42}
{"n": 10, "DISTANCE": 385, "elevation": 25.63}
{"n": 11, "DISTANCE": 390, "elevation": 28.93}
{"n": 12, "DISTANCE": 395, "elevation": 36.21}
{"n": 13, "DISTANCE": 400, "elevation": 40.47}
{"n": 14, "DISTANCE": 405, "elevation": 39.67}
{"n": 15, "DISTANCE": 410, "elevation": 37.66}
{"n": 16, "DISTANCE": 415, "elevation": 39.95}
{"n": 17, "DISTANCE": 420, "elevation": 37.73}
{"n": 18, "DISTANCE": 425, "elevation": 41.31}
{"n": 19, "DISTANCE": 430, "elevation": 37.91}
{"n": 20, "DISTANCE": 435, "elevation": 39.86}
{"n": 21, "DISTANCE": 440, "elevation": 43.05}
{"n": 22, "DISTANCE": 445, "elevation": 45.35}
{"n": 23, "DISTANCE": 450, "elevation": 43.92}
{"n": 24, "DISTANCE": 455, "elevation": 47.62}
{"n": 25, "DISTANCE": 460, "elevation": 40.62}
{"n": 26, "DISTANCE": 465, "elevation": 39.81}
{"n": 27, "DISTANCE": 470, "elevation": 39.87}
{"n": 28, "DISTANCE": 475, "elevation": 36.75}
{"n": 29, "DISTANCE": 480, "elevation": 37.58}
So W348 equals 35.23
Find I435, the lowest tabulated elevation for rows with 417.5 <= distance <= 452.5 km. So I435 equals 37.73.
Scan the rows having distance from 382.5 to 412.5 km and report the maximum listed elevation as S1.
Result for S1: 40.47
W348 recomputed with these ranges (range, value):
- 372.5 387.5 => 33.67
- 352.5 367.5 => 26.71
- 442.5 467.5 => 47.62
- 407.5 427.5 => 41.31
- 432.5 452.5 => 45.35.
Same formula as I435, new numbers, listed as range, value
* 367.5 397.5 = 25.63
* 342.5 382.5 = 23.49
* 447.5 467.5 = 39.81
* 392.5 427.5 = 36.21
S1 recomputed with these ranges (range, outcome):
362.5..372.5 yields 31.71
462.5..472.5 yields 39.87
